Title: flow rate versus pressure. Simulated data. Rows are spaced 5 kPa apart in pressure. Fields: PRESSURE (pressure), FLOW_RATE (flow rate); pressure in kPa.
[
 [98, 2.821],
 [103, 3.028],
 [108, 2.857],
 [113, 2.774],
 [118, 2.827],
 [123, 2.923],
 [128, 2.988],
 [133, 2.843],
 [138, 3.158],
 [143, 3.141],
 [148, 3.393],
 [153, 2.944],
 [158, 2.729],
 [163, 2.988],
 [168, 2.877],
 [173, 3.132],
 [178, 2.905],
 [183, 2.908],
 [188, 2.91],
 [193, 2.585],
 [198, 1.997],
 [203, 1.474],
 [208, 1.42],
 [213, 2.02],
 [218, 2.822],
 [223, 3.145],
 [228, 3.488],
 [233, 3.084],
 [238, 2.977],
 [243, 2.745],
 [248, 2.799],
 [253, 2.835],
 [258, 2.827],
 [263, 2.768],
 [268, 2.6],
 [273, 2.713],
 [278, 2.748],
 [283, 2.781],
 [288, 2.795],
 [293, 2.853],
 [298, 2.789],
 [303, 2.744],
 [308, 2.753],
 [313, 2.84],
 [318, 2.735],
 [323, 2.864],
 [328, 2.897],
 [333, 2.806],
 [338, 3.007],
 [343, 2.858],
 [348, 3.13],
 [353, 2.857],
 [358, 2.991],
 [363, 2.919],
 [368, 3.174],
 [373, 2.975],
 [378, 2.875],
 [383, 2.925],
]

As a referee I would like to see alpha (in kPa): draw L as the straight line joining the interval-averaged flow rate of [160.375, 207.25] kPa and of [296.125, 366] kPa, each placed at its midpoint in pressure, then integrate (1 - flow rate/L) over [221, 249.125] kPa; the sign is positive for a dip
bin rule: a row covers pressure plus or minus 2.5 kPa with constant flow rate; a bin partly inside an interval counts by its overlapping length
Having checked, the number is -3.7 kPa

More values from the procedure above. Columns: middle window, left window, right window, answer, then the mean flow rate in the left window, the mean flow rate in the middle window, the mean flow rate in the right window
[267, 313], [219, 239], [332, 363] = 4.34 kPa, 3.16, 2.76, 2.95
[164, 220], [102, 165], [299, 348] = 8.82 kPa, 2.97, 2.47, 2.85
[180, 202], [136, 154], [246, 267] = 3.58 kPa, 3.18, 2.53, 2.79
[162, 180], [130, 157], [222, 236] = 0.87 kPa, 3.07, 2.98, 3.24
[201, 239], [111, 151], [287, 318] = 4.47 kPa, 3.01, 2.55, 2.79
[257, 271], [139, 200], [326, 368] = 0.96 kPa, 2.89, 2.72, 2.95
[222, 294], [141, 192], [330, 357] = 2.05 kPa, 2.98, 2.87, 2.93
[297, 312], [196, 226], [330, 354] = -0.28 kPa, 2.17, 2.77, 2.94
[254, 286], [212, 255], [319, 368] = 1.89 kPa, 2.91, 2.74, 2.93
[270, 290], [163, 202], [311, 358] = 0.56 kPa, 2.72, 2.75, 2.89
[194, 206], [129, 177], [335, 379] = 4.71 kPa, 3.02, 1.83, 2.98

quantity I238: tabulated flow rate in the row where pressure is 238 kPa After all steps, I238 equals 2.977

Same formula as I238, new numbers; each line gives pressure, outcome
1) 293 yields 2.853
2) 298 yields 2.789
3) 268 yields 2.6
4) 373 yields 2.975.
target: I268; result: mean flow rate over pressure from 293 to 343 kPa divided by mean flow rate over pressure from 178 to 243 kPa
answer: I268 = 1.09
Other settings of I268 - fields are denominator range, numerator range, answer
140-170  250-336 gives 0.92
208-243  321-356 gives 1.04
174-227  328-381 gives 1.20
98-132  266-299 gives 0.95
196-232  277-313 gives 1.17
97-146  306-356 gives 0.98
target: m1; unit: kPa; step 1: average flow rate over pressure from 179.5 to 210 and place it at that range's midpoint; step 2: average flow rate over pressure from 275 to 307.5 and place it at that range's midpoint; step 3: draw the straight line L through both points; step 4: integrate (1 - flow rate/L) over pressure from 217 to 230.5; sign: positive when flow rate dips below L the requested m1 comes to -4.4 kPa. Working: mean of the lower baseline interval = 2.25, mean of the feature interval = 3.19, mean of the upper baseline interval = 2.78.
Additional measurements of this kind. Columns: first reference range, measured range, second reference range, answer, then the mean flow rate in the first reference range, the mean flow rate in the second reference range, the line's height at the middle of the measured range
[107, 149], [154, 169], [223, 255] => 0.58 kPa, 2.98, 3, 2.99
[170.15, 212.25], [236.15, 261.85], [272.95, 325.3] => -2.18 kPa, 2.4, 2.79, 2.61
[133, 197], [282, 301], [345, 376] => 1.13 kPa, 2.94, 3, 2.98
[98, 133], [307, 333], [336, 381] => 1.24 kPa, 2.89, 2.98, 2.96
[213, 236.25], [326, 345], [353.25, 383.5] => 0.56 kPa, 3.01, 2.97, 2.98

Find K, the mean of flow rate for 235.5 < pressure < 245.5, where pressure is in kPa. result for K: 2.86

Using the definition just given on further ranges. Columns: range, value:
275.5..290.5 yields 2.77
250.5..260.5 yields 2.83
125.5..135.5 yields 2.92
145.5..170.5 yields 2.99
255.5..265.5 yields 2.8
